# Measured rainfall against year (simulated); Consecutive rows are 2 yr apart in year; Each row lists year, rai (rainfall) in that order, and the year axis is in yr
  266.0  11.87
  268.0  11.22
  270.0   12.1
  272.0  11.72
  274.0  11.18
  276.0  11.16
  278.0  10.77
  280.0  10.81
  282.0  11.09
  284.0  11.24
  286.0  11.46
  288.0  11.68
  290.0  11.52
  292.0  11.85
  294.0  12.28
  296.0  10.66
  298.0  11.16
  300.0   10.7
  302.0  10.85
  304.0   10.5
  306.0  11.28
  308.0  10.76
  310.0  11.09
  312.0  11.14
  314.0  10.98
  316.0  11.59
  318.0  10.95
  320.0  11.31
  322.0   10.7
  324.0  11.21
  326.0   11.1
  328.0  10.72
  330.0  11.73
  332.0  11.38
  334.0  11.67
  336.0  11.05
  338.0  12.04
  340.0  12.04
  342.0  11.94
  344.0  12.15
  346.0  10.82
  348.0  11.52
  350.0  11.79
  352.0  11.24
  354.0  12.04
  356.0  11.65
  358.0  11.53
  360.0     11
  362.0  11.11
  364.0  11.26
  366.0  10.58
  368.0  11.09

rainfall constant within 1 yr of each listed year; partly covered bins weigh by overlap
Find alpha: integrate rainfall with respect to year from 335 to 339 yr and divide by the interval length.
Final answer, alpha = 11.5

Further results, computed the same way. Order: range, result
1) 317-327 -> 11.1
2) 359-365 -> 11.1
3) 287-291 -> 11.6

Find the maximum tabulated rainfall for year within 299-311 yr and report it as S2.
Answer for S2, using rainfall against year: 11.28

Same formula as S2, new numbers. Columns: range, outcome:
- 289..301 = 12.28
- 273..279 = 11.18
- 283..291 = 11.68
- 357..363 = 11.53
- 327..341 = 12.04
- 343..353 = 12.15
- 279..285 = 11.24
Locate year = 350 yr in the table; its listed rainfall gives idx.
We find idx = 11.79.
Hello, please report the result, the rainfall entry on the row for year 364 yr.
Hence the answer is 11.26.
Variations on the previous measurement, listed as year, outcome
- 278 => 10.77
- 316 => 11.59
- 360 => 11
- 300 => 10.7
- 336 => 11.05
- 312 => 11.14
